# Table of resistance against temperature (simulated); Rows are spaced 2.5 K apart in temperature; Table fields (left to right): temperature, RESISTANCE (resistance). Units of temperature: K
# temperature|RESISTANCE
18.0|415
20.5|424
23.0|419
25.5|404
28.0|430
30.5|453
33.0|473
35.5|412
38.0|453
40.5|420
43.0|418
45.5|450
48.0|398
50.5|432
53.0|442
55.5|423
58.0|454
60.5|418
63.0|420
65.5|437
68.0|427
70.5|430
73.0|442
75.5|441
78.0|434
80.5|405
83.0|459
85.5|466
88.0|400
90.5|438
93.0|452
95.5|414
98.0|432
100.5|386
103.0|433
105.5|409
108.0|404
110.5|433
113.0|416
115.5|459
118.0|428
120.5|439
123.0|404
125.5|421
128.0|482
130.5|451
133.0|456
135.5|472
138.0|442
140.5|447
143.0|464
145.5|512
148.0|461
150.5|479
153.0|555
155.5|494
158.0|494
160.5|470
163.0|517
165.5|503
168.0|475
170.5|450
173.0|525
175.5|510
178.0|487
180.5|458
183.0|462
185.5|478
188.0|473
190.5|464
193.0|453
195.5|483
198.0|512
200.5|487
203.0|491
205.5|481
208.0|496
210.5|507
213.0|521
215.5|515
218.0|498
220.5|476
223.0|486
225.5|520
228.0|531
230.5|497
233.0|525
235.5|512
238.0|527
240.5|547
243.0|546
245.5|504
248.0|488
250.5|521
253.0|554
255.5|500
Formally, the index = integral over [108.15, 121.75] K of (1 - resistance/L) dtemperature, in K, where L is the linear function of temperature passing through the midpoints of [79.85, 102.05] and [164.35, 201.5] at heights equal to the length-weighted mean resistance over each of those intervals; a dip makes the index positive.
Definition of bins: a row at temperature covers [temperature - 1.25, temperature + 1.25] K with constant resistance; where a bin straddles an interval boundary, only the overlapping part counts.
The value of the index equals 0.3 K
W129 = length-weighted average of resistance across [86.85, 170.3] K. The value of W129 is 453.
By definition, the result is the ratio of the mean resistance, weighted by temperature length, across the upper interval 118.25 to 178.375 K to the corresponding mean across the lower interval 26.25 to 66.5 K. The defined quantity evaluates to 1.10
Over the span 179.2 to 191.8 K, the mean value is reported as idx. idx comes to 467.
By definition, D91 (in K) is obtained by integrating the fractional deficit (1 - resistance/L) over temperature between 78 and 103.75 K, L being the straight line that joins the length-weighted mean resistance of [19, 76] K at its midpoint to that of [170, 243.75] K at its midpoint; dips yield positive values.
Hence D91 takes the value 1.2 K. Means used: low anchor 431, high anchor 497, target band 429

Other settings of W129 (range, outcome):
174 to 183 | 483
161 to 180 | 493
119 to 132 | 440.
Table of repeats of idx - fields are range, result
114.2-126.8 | 430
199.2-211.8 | 493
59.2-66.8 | 425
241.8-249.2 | 513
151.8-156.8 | 524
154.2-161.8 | 487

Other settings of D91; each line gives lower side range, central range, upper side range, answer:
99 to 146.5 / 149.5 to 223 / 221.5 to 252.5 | -1.17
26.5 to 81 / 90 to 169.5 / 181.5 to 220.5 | 1.16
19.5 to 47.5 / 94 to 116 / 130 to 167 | 2.05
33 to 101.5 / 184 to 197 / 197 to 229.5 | 0.52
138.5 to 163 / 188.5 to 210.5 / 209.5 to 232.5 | 0.70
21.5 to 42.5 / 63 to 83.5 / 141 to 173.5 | 0.86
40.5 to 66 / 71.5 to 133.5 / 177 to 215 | 2.18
